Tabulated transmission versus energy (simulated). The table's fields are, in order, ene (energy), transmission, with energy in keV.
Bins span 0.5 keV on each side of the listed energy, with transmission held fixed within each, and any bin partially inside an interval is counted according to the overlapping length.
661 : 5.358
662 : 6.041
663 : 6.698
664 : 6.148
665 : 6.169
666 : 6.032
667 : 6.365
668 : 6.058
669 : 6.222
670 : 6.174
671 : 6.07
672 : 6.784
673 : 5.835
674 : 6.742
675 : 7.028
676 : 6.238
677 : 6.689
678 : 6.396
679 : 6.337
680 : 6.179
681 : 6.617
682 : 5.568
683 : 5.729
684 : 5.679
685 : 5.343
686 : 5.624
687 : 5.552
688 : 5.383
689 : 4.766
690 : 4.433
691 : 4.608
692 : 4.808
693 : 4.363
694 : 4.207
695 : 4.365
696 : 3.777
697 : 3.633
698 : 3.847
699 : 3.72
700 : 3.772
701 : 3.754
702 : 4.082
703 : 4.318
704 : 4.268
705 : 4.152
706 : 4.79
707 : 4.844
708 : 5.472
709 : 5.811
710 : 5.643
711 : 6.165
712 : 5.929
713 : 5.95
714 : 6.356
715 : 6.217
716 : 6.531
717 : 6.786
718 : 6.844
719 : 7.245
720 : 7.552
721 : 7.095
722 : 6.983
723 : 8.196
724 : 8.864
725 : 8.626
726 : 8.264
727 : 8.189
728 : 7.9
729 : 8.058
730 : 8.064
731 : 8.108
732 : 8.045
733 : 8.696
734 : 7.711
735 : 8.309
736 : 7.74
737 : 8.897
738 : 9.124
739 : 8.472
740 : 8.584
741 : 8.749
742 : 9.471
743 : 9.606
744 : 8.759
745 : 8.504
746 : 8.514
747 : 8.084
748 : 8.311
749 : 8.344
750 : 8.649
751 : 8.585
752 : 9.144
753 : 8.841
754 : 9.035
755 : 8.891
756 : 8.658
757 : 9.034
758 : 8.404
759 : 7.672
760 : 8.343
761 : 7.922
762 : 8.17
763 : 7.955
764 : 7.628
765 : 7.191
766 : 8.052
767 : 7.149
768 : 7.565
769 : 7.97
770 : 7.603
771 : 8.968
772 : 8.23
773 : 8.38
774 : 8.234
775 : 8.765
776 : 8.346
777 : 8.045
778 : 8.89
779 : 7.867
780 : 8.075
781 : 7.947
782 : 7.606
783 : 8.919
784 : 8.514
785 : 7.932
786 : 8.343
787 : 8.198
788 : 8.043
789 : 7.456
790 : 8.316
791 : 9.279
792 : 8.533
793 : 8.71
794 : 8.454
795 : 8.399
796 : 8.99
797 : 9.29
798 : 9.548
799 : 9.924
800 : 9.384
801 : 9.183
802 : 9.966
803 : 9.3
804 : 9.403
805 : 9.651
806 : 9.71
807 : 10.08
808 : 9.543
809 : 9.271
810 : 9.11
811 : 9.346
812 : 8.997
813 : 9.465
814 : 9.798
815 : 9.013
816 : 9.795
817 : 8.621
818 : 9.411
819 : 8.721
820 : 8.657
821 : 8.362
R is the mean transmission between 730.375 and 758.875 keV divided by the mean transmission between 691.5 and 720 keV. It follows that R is 1.69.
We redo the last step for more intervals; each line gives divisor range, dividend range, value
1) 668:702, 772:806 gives 1.63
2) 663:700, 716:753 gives 1.49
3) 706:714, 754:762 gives 1.49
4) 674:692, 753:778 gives 1.42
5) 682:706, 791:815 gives 2.04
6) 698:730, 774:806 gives 1.40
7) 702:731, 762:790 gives 1.22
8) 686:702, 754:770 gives 1.85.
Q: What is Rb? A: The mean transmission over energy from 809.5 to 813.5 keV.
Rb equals 9.23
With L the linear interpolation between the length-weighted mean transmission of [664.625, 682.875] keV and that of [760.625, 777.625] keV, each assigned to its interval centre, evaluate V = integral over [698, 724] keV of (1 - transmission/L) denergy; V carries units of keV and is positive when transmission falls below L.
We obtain 4.7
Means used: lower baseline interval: 6.29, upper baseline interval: 8.02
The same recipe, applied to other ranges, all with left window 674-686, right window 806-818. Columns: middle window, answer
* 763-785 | 0.97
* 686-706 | 6.70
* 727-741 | -1.52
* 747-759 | -1.06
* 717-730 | -1.00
